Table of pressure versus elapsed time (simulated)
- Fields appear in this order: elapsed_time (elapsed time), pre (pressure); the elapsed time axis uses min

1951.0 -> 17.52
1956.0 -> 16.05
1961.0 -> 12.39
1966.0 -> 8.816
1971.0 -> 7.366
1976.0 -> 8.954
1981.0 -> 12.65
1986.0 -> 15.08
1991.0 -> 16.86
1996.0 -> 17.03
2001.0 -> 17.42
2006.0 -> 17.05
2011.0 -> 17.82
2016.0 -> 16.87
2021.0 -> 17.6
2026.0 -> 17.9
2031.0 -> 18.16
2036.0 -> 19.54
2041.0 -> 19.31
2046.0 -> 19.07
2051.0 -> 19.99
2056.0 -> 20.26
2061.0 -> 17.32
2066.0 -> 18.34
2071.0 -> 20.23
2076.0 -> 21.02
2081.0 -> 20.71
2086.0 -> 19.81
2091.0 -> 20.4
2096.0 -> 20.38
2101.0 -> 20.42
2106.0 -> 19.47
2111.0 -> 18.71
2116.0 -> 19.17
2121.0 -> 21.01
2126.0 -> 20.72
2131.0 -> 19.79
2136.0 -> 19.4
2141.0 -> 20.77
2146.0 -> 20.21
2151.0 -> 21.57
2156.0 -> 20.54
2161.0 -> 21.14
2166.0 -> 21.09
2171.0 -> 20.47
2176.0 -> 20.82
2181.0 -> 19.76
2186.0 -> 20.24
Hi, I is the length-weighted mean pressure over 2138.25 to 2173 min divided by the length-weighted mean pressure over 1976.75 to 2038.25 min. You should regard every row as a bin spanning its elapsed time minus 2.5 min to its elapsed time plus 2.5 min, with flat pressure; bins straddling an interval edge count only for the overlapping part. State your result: 1.24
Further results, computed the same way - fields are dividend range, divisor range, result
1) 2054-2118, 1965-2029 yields 1.32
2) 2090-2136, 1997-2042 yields 1.12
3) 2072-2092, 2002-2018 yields 1.19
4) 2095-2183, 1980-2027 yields 1.21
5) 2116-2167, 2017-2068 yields 1.10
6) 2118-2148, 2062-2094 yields 1.02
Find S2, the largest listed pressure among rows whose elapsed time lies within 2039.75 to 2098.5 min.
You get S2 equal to 21.02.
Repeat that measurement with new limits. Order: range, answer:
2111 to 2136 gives 21.01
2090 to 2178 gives 21.57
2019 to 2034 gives 18.16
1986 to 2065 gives 20.26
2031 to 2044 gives 19.54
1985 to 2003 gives 17.42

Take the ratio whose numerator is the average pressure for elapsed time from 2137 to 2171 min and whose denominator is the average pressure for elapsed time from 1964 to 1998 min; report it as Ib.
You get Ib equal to 1.68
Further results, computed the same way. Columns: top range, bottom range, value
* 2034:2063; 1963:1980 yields 2.17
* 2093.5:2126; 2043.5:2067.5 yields 1.05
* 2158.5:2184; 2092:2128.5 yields 1.03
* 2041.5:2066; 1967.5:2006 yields 1.39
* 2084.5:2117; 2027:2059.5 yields 1.03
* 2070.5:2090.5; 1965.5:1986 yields 2.01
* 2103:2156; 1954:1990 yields 1.71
